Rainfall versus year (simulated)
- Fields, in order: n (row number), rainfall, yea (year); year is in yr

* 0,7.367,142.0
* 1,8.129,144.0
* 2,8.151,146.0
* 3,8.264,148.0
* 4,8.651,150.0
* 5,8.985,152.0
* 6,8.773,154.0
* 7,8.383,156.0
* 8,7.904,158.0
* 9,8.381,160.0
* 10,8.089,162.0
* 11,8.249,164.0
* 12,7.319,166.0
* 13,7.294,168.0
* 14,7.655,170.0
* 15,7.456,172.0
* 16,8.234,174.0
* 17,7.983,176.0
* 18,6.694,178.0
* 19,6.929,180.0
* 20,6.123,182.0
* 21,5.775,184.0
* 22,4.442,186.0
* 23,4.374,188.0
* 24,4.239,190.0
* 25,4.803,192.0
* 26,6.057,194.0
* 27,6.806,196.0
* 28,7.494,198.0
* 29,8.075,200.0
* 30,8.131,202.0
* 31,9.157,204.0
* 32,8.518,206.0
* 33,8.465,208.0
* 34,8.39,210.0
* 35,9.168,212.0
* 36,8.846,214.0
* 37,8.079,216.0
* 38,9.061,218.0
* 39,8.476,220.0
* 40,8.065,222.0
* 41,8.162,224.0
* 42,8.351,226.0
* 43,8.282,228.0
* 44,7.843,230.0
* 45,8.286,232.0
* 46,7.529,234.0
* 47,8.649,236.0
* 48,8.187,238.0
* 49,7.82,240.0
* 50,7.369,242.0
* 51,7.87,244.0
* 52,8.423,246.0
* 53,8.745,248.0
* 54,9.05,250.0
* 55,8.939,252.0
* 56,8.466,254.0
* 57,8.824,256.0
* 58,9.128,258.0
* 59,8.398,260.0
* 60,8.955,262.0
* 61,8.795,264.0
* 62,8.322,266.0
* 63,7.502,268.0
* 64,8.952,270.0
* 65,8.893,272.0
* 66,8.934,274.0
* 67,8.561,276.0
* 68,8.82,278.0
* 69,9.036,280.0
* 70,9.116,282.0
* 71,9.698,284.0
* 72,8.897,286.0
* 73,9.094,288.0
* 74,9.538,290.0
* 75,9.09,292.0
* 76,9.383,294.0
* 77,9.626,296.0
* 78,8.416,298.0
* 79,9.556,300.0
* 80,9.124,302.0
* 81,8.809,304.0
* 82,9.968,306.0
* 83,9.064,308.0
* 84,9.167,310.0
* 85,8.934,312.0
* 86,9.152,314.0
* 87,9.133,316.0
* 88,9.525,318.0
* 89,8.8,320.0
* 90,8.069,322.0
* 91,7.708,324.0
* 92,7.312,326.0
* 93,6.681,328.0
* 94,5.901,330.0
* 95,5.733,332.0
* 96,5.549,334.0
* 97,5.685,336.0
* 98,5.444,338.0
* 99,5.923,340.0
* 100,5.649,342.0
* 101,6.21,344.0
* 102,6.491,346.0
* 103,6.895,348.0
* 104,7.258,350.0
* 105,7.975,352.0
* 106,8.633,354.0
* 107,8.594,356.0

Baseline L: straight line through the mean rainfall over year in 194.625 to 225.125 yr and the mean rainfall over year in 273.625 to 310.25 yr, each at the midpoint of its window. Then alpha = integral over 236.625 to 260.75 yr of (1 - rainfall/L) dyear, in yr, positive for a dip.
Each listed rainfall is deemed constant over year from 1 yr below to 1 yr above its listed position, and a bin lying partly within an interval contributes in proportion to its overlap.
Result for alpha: 0.7 yr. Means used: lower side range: 8.3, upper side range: 9.16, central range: 8.44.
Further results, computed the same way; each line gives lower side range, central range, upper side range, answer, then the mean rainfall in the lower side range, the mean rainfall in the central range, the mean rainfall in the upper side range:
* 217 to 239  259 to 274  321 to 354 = -1.8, 8.26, 8.57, 6.59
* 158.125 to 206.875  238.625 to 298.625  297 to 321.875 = -2.3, 7.02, 8.75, 9.1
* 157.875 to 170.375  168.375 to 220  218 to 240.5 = 4.8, 7.85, 7.26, 8.2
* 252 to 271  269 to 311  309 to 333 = -4.1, 8.61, 9.13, 8.01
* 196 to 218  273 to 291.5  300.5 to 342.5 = -2.6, 8.39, 9.08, 7.73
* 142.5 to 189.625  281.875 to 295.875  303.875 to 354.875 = -3.4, 7.44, 9.29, 7.5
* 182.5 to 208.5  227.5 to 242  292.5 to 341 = -2.0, 6.6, 8.03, 8.04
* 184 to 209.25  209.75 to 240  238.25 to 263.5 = -2.9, 6.69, 8.34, 8.5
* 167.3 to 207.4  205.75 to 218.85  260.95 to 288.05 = -2.2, 6.82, 8.65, 8.82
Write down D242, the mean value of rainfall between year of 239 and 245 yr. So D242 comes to 7.69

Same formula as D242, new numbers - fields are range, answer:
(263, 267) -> 8.56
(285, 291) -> 9.18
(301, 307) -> 9.3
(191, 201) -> 6.65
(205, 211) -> 8.46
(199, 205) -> 8.45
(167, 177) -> 7.72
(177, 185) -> 6.38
